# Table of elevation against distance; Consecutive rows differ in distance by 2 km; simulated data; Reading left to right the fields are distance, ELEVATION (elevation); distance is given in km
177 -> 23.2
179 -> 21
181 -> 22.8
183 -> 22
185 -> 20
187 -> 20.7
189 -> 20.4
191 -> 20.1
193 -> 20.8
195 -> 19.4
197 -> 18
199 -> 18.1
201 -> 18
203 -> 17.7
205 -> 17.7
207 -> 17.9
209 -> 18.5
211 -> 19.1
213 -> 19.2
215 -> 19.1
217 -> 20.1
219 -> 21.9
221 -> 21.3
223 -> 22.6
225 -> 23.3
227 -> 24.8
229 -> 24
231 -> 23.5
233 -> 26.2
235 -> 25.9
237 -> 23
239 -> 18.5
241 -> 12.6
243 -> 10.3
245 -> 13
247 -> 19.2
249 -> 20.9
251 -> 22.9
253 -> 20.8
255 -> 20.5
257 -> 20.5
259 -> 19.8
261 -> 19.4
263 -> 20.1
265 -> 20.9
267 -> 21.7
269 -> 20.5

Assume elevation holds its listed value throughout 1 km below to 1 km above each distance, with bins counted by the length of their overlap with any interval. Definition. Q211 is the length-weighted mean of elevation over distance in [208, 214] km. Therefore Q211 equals 18.9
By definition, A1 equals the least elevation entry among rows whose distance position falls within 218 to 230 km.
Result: 21.3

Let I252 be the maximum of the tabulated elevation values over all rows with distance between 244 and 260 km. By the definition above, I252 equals 22.9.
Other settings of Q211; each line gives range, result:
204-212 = 18.3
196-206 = 17.9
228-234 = 24.6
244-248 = 16.1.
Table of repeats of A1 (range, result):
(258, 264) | 19.4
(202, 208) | 17.7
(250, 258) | 20.5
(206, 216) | 17.9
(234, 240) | 18.5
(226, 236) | 23.5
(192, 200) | 18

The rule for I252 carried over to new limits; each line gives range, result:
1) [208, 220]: 21.9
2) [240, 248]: 19.2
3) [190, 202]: 20.8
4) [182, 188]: 22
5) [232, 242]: 26.2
